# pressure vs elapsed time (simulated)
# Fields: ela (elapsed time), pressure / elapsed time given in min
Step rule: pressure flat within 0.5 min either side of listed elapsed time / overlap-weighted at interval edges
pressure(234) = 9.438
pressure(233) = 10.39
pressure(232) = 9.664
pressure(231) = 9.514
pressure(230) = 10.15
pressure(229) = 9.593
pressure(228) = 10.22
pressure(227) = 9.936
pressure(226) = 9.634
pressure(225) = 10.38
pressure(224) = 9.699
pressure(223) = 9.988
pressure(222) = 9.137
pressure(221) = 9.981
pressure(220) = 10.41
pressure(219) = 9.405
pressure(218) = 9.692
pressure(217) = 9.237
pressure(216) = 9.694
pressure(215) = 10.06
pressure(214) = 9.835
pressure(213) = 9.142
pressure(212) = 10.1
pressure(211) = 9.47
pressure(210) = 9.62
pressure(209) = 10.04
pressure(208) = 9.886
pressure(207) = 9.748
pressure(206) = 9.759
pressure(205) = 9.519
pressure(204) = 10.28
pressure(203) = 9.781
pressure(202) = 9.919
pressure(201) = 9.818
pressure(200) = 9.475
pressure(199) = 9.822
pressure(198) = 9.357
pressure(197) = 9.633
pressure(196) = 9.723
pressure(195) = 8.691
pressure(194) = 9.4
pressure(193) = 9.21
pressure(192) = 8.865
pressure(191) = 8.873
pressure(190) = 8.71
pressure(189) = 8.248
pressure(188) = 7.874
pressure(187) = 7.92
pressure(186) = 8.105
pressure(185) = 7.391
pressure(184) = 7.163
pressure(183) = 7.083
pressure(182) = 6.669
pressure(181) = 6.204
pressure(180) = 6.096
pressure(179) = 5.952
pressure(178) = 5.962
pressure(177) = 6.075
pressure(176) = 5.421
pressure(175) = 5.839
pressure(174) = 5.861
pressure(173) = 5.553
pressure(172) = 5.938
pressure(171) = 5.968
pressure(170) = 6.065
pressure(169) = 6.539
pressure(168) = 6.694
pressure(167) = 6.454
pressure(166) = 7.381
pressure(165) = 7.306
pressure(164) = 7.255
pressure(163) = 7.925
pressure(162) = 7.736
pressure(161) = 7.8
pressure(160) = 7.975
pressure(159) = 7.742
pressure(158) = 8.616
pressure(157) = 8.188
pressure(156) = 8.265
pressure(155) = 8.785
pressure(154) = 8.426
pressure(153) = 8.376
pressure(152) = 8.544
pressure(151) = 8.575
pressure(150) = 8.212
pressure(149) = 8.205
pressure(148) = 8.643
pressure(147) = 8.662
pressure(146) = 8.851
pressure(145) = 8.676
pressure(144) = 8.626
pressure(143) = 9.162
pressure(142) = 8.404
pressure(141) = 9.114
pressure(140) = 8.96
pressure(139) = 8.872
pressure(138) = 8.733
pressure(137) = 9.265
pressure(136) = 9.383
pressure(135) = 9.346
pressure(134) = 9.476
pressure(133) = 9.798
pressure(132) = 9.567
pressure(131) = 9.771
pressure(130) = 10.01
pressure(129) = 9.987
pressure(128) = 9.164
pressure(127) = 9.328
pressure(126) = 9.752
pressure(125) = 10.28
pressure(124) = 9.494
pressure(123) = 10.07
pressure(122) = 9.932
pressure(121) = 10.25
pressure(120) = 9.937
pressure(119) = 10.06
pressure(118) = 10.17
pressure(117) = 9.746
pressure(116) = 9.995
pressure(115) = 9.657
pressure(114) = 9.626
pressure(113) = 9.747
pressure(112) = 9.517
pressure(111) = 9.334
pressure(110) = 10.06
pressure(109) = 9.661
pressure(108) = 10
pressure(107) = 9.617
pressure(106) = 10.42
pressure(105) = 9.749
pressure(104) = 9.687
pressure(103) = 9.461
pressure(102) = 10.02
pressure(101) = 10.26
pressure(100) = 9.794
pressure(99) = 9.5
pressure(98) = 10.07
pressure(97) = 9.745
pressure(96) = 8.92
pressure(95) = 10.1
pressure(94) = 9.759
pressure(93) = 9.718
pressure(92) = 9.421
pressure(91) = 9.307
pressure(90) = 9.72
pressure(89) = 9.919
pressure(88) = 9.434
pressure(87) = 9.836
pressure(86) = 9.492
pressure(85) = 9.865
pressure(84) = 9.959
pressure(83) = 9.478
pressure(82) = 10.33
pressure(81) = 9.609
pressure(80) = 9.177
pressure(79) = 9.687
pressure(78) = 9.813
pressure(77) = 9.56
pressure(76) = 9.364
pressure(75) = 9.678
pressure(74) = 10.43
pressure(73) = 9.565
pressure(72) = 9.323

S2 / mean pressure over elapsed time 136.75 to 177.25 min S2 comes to 7.75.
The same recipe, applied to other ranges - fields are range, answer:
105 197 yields 8.46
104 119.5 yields 9.82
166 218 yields 8.22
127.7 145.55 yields 9.24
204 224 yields 9.74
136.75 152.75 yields 8.71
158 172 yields 7.15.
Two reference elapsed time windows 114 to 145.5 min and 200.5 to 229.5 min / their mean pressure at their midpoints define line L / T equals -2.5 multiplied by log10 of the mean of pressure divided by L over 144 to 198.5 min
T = 0.25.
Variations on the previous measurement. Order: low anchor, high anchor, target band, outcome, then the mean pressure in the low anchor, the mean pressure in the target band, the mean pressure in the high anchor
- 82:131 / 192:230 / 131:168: 0.152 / 9.78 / 8.47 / 9.71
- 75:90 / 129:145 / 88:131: -0.036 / 9.68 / 9.78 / 9.24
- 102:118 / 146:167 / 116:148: -0.053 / 9.77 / 9.44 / 8.11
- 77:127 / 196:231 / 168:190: 0.423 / 9.77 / 6.62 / 9.77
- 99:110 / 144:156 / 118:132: -0.067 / 9.86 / 9.85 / 8.53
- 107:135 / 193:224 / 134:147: 0.093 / 9.78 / 8.96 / 9.68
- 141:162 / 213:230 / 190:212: -0.018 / 8.44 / 9.56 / 9.8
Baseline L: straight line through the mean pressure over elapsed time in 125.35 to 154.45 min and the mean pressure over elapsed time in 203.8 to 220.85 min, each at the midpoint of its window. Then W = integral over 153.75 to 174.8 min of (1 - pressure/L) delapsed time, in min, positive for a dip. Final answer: 4.6 min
